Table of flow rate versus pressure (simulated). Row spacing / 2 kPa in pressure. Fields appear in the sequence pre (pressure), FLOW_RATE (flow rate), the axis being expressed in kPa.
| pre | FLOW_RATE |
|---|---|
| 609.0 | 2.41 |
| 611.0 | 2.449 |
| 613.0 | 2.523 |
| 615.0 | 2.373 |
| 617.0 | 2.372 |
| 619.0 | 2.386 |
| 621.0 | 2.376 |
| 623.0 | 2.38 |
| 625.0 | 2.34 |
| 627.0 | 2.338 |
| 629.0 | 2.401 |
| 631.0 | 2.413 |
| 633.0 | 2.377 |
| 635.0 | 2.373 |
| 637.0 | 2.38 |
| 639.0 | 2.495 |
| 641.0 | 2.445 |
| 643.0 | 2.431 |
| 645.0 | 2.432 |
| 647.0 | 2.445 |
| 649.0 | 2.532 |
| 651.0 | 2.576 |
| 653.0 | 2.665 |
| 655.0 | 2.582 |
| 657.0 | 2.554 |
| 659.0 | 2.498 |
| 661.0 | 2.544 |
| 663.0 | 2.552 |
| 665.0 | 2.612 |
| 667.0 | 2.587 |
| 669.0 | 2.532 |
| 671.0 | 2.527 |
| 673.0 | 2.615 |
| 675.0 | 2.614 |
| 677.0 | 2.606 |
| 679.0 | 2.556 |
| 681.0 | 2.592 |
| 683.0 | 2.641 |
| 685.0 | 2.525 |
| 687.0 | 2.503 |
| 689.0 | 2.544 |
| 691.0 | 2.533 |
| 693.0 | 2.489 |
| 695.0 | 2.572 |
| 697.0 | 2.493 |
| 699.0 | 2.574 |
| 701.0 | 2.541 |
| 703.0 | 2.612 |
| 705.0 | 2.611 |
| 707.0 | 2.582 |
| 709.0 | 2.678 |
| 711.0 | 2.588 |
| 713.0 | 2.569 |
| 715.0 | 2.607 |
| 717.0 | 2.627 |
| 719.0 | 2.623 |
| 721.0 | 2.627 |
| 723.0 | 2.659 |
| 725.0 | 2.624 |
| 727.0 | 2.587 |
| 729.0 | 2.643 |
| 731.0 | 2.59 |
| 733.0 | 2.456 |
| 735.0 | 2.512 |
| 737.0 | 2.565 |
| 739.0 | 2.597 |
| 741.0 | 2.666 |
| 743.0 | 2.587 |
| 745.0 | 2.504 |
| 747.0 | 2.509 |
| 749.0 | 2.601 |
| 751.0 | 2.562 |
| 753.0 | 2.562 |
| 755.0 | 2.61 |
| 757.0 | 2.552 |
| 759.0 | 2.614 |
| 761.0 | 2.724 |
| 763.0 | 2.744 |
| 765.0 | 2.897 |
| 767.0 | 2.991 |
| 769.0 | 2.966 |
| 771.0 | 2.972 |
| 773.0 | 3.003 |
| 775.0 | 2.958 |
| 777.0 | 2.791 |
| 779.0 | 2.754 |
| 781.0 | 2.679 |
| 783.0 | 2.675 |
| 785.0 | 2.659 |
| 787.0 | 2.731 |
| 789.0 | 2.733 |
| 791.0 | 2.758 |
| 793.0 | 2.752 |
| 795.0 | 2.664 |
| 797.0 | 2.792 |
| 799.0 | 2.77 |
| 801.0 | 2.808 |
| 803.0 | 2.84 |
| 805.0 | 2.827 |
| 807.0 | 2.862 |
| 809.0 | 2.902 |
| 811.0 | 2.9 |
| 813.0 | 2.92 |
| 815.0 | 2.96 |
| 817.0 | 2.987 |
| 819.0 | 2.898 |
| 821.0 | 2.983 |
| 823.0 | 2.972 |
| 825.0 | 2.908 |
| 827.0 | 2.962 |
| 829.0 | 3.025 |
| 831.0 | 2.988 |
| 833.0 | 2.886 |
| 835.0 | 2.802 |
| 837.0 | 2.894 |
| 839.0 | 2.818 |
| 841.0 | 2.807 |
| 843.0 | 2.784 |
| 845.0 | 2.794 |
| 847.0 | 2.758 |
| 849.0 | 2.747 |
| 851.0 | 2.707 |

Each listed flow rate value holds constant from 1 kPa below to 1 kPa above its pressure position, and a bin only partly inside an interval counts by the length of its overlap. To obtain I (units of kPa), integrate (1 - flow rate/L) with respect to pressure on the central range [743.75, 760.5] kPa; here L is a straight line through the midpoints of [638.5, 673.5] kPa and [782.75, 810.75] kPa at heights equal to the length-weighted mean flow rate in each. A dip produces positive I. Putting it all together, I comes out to 0.8 kPa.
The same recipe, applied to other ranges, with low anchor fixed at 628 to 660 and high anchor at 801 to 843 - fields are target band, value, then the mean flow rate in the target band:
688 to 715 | 0.45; 2.57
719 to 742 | 0.75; 2.59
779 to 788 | 0.37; 2.69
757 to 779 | -0.59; 2.85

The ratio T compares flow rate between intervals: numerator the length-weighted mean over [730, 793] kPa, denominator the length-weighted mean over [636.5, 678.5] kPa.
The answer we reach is 1.1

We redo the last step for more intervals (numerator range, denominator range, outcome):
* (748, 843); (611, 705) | 1.13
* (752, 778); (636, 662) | 1.12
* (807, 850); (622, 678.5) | 1.16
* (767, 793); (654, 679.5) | 1.09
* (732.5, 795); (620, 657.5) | 1.10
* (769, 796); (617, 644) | 1.16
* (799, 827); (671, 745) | 1.12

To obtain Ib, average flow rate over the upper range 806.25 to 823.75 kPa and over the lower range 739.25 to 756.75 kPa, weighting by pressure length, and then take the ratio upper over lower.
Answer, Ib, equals 1.14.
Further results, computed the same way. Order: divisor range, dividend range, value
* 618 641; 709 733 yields 1.09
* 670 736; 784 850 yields 1.10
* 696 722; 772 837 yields 1.10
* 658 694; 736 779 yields 1.06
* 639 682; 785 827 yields 1.12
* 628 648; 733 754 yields 1.06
